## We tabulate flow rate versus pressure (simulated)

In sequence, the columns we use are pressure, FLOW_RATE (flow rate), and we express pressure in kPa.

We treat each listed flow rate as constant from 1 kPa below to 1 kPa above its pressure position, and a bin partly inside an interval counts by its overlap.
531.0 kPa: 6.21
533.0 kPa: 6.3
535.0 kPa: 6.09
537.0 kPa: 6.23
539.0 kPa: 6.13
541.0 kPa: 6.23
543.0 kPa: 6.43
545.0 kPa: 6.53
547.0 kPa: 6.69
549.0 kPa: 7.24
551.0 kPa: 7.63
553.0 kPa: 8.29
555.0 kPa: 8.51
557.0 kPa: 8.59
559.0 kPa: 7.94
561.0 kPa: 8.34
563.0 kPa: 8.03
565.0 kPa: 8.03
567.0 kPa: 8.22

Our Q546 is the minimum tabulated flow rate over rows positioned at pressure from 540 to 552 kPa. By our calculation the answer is 6.23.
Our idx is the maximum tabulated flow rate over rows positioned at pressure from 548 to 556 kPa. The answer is 8.51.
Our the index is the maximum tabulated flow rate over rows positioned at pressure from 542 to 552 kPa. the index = 7.63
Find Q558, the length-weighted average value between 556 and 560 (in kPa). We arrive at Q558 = 8.27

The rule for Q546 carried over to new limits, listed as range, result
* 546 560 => 6.69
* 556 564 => 7.94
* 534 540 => 6.09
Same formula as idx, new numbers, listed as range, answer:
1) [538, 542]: 6.23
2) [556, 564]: 8.59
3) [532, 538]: 6.3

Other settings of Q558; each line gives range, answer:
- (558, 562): 8.14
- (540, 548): 6.47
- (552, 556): 8.4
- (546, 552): 7.19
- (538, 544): 6.26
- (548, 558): 8.05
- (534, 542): 6.17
